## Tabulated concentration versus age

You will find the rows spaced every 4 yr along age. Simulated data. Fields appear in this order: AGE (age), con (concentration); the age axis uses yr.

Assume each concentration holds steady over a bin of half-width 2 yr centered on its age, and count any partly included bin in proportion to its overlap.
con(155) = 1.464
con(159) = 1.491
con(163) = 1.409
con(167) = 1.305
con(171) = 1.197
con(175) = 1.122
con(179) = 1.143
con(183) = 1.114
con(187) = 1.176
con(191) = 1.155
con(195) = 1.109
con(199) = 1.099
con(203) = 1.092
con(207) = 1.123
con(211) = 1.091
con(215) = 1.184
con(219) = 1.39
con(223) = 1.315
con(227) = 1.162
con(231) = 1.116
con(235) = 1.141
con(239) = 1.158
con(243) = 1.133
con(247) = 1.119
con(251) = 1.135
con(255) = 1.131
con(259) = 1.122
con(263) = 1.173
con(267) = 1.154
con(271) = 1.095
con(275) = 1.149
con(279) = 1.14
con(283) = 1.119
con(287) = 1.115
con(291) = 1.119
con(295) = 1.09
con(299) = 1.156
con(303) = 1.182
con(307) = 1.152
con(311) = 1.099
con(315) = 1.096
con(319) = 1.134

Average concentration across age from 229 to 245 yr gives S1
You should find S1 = 1.14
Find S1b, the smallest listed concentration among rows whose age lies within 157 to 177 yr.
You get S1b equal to 1.122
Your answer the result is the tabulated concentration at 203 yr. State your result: 1.092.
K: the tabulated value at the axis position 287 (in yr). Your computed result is 1.115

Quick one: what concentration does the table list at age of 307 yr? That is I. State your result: 1.152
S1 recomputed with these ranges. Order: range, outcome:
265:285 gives 1.13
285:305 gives 1.13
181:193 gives 1.15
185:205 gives 1.13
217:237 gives 1.22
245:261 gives 1.13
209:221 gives 1.22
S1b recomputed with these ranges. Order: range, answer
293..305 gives 1.09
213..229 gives 1.162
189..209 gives 1.092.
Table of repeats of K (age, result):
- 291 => 1.119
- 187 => 1.176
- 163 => 1.409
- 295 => 1.09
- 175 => 1.122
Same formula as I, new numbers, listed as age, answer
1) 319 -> 1.134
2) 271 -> 1.095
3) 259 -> 1.122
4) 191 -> 1.155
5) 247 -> 1.119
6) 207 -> 1.123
